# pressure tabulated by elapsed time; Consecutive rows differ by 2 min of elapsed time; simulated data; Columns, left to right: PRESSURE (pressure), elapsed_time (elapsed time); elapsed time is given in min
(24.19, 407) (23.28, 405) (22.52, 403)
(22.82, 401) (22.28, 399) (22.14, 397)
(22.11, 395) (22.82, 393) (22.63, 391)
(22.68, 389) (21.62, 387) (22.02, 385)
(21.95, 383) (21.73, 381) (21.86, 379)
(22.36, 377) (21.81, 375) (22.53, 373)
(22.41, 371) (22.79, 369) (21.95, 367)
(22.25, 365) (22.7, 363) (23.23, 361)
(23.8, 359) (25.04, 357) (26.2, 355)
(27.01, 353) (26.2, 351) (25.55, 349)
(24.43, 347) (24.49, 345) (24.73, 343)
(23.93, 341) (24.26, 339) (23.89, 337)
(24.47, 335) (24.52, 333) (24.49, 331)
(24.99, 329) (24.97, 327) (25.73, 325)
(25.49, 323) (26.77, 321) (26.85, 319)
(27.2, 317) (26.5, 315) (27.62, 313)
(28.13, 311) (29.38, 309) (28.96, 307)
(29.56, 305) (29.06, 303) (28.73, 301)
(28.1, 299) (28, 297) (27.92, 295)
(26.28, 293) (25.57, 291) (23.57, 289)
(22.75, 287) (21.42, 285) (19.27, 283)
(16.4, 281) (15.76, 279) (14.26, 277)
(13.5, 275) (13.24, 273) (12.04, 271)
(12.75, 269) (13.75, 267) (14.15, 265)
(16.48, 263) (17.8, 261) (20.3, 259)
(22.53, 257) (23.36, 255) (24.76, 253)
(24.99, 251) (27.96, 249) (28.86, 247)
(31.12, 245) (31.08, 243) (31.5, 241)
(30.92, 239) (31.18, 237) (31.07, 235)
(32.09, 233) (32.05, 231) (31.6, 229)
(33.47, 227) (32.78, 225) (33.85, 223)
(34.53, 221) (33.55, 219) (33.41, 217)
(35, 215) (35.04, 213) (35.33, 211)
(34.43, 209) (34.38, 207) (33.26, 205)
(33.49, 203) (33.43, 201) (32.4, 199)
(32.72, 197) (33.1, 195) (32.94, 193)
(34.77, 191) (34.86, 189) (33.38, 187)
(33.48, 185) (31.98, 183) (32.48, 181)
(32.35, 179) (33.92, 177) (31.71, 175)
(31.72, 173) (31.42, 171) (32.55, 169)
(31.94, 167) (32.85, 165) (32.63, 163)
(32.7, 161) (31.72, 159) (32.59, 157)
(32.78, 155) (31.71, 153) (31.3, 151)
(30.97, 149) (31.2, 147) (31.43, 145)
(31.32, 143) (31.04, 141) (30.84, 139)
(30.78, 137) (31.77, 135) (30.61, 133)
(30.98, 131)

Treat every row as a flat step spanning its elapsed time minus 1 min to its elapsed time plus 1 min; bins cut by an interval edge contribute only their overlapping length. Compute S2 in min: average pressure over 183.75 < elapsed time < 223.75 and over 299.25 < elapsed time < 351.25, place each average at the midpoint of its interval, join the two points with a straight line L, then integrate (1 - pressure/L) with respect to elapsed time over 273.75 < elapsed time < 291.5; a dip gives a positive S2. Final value 6.1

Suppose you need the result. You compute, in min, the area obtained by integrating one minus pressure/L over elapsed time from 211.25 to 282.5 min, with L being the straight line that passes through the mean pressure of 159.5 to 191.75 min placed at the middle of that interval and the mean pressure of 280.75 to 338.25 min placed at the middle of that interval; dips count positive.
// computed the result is 9.62 min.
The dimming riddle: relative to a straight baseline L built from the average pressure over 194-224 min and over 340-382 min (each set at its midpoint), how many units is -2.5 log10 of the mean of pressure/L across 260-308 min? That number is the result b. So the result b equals 0.343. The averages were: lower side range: 33.9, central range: 20.8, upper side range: 23.7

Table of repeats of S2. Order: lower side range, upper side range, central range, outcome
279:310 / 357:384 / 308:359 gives -3.8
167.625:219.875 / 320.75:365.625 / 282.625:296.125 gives 1.8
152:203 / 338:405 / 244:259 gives 1.7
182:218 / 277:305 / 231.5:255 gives -0.2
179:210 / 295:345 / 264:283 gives 9.7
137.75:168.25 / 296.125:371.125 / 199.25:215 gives -2.2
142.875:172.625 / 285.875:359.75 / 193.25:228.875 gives -4.3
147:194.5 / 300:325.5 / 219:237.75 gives -1.2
